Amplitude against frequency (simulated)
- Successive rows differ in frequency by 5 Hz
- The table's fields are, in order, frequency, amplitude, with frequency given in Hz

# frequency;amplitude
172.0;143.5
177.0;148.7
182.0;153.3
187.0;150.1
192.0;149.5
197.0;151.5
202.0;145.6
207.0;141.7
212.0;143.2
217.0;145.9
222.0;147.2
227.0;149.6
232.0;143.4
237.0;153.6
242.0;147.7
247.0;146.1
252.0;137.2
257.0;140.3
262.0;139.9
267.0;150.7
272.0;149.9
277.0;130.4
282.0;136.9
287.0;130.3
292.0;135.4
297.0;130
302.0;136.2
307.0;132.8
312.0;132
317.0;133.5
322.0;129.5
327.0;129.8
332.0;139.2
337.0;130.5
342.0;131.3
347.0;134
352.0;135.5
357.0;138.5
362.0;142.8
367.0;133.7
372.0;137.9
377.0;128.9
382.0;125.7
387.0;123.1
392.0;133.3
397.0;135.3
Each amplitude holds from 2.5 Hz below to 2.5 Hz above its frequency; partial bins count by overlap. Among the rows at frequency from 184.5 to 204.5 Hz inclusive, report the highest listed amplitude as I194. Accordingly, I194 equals 151.5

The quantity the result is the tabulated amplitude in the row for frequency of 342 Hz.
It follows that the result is 131.3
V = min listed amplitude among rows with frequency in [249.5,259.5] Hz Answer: 137.2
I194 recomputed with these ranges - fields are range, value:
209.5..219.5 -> 145.9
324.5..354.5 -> 139.2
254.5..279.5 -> 150.7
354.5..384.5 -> 142.8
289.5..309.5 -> 136.2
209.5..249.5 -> 153.6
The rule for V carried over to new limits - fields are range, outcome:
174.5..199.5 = 148.7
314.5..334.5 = 129.5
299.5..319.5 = 132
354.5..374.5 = 133.7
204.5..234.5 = 141.7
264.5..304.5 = 130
